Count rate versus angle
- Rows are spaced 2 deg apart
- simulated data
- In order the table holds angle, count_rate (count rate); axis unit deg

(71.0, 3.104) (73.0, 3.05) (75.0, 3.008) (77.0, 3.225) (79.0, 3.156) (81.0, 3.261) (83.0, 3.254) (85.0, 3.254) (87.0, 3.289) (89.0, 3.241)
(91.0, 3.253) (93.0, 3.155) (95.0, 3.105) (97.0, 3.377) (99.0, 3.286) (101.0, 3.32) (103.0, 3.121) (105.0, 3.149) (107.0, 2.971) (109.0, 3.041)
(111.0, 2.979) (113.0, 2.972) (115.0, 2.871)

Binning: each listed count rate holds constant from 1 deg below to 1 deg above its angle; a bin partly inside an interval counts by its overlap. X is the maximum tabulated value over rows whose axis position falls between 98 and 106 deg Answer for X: 3.32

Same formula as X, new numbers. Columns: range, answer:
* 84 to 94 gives 3.289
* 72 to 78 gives 3.225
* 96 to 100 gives 3.377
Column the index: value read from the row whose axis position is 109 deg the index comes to 3.041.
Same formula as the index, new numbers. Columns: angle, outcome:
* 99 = 3.286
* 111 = 2.979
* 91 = 3.253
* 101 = 3.32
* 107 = 2.971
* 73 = 3.05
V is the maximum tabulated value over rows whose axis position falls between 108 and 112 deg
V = 3.041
